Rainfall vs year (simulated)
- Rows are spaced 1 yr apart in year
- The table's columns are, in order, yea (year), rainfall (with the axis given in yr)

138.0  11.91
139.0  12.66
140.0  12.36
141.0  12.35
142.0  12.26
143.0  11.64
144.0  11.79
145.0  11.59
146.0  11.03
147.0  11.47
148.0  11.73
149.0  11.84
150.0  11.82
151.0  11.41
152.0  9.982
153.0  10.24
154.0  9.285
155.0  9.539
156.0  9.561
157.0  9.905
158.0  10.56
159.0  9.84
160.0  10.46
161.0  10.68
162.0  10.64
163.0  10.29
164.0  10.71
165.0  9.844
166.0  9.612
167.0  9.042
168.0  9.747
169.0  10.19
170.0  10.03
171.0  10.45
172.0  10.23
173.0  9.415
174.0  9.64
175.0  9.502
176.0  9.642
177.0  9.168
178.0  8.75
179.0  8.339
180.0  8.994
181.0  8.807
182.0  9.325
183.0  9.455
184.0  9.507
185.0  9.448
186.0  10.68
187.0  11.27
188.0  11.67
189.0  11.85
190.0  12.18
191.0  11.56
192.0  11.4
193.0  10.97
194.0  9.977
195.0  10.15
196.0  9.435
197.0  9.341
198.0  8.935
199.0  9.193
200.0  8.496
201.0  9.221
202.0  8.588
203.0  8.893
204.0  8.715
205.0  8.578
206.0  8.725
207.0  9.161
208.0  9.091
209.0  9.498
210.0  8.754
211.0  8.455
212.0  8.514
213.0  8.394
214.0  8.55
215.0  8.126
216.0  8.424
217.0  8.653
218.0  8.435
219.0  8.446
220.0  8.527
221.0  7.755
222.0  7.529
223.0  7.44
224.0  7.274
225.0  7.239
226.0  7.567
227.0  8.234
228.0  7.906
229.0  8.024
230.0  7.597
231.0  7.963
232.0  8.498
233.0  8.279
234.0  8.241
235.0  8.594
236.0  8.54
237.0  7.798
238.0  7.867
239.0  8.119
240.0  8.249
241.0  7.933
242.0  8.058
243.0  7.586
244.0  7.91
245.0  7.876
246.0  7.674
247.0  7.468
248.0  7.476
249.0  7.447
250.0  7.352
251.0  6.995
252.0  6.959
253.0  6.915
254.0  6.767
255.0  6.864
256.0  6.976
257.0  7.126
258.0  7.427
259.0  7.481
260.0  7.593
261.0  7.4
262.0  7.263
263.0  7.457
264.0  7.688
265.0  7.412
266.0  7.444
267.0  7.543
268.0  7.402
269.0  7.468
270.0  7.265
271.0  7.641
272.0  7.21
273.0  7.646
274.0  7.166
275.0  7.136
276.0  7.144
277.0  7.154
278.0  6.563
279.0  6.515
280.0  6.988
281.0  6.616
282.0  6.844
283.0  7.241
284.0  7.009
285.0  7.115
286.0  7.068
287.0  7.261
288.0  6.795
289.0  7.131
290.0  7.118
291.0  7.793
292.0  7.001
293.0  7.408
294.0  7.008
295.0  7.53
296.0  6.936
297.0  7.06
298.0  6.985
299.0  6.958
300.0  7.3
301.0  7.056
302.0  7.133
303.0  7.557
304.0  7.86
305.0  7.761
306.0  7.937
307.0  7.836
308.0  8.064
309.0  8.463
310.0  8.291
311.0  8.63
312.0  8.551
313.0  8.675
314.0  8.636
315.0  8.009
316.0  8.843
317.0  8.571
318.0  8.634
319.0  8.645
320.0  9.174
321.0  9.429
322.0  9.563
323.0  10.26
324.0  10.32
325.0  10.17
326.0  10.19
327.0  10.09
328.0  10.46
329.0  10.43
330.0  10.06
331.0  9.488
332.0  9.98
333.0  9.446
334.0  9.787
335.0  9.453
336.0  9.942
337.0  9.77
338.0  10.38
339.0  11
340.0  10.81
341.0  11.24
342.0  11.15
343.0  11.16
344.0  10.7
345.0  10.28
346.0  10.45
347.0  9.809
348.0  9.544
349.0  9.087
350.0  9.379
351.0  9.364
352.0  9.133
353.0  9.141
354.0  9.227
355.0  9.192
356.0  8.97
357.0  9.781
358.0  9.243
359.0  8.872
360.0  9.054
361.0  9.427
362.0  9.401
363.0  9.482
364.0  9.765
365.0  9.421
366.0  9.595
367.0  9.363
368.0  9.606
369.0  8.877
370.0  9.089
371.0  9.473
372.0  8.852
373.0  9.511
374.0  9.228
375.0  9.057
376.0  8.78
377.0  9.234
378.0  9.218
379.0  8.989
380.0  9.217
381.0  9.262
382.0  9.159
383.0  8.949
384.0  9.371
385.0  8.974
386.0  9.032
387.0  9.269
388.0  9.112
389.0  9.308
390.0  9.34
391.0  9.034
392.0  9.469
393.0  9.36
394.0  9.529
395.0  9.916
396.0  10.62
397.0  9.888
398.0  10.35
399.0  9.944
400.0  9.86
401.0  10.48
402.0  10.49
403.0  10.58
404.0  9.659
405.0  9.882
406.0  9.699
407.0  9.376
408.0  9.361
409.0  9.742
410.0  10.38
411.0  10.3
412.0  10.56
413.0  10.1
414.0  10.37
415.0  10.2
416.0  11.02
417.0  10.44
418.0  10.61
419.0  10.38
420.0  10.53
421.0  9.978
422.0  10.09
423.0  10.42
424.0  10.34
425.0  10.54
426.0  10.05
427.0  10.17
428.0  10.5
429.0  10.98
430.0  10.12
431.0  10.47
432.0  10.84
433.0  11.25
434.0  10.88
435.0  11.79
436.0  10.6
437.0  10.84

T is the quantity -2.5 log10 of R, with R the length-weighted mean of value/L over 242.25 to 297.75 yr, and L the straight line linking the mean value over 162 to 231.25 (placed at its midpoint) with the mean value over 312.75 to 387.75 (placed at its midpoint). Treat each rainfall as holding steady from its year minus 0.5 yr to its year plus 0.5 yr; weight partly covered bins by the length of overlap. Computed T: 0.28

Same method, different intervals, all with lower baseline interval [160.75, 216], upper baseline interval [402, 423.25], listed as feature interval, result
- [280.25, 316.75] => 0.295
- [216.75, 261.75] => 0.252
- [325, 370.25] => 0.025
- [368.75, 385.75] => 0.108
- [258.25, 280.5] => 0.322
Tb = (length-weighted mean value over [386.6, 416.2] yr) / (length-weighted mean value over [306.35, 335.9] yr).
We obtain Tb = 1.07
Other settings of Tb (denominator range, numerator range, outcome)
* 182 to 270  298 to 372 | 1.10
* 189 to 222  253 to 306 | 0.79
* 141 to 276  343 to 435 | 1.09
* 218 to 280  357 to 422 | 1.27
